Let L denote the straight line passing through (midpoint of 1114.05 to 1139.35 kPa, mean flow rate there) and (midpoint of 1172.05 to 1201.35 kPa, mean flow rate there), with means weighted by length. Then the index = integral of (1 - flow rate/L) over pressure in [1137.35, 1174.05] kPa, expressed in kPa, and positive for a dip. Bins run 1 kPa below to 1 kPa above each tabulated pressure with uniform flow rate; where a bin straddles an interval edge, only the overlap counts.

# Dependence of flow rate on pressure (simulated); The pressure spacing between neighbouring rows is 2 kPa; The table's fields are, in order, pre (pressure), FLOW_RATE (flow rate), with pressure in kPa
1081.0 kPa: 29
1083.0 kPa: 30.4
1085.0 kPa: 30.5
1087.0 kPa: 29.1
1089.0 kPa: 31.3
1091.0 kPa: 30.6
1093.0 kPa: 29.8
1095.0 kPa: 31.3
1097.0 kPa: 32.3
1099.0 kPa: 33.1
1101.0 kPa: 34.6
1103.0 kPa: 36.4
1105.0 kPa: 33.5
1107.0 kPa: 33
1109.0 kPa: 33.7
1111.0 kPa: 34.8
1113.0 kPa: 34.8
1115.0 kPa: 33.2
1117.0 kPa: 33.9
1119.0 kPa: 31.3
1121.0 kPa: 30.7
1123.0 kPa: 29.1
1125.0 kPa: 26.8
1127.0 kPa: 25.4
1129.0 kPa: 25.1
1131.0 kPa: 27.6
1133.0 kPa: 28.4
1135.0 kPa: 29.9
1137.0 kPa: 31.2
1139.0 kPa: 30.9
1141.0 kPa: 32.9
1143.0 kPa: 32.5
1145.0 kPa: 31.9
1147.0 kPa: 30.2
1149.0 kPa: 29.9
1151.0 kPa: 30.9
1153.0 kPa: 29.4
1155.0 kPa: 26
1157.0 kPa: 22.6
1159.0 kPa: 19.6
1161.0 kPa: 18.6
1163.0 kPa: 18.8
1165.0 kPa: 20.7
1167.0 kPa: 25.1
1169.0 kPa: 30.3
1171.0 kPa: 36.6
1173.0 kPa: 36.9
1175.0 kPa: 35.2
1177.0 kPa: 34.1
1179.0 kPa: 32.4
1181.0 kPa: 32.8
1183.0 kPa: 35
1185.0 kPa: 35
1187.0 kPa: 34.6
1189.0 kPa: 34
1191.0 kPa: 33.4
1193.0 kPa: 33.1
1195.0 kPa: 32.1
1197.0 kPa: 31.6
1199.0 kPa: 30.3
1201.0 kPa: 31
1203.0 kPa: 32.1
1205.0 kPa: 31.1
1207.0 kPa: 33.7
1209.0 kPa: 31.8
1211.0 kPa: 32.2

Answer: 3.9 kPa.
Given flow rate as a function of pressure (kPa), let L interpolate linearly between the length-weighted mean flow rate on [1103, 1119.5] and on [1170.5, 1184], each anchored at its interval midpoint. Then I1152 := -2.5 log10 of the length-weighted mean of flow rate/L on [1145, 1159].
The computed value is 0.23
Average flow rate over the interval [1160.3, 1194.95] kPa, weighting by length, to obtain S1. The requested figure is 31.1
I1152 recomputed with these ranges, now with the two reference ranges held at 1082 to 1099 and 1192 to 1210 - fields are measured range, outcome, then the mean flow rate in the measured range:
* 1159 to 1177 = 0.143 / 27.7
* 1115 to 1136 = 0.076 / 29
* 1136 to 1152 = 0.001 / 31.3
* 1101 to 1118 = -0.107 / 34.2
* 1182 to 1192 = -0.088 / 34.4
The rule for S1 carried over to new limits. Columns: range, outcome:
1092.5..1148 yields 31.4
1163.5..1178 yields 30.8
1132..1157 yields 30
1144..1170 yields 25.7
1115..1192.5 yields 29.8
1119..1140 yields 28.6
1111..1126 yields 31.6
